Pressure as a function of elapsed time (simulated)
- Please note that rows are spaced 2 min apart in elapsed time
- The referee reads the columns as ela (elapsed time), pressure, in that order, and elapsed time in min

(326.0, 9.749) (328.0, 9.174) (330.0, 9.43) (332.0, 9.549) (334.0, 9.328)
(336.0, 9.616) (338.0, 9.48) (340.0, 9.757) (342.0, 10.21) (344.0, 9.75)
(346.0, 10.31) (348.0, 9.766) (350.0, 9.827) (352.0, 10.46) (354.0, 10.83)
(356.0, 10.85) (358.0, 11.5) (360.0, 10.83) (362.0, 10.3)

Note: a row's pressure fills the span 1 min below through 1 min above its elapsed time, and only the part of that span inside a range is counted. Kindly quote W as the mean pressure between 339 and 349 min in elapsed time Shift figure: 9.96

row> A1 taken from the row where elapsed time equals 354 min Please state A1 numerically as 10.83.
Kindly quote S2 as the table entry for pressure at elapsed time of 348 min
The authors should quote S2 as 9.766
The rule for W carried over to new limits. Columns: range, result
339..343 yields 9.98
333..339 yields 9.47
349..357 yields 10.5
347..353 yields 10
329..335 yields 9.44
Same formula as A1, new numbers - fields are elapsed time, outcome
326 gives 9.749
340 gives 9.757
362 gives 10.3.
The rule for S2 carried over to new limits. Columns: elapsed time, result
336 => 9.616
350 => 9.827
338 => 9.48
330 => 9.43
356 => 10.85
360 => 10.83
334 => 9.328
